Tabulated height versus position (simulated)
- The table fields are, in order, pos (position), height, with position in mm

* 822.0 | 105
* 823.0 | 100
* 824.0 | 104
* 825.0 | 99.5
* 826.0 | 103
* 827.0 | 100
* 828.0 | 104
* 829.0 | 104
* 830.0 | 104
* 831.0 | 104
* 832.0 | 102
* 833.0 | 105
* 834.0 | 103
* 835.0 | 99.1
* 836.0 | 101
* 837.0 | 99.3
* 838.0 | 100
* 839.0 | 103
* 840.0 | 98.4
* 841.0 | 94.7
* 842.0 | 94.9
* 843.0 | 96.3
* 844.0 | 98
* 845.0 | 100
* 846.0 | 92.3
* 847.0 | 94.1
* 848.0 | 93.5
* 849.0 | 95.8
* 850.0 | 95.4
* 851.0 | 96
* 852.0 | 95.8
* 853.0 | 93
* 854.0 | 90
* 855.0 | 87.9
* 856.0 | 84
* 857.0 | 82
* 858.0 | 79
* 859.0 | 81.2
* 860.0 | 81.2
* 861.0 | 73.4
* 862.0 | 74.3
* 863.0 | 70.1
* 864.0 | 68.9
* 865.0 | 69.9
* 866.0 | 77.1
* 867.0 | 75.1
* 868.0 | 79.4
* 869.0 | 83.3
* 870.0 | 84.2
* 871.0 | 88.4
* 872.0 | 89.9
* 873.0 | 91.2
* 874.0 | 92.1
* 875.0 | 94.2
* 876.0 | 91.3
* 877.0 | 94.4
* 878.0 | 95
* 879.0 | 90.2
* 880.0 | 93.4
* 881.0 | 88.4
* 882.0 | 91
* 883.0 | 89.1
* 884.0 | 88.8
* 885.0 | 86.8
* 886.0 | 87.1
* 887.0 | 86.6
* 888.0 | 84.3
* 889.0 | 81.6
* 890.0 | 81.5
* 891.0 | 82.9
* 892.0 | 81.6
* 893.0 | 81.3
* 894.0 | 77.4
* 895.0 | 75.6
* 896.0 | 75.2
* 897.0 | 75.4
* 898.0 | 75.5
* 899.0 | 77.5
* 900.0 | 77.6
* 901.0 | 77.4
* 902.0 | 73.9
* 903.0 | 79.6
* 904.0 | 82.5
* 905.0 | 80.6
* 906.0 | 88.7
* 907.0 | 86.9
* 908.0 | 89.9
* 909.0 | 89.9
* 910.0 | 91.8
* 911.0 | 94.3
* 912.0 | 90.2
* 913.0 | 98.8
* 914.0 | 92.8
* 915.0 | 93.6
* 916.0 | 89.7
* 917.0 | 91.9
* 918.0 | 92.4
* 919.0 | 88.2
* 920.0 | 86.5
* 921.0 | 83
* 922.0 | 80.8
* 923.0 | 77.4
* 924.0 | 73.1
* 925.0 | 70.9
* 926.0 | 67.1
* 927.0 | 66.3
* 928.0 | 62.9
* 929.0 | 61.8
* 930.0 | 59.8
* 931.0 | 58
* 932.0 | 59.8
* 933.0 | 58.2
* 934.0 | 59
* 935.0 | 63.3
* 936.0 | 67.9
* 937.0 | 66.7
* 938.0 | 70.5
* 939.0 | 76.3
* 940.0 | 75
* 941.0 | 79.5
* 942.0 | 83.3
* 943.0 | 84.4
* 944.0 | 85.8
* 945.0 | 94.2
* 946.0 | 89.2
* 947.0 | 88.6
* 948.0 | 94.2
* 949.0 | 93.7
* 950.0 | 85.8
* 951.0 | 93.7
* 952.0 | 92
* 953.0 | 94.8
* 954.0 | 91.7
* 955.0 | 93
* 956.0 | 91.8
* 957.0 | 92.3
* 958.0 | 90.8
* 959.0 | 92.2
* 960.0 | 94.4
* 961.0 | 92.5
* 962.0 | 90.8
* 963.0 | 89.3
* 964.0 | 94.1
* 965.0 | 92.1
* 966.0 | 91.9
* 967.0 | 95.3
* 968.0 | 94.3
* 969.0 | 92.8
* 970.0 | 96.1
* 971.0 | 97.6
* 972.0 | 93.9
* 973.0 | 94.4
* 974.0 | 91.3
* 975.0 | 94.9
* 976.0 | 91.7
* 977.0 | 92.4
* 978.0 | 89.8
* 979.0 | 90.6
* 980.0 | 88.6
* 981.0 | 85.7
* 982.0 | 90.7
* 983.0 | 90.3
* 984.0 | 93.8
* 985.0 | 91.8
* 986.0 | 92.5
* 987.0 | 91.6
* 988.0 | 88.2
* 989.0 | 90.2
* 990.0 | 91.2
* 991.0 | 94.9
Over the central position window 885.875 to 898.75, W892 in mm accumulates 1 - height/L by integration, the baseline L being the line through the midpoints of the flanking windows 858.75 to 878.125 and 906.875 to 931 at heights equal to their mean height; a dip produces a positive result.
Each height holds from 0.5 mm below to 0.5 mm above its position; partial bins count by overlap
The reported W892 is 0.3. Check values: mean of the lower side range 82.5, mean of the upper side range 81.9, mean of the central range 80.2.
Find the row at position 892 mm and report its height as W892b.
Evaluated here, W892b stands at 81.6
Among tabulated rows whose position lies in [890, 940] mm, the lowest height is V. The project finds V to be 58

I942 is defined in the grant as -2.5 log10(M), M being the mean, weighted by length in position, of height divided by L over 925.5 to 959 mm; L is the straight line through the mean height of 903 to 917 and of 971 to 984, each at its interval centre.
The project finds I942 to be 0.15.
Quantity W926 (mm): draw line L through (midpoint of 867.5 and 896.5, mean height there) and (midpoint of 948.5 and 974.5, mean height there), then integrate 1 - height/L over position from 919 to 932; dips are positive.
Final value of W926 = 2.7 mm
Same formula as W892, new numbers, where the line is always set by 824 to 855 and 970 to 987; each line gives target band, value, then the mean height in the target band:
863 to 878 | 2.0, 84.1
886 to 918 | 3.8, 84.3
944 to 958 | 0.2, 91.7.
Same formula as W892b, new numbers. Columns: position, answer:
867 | 75.1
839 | 103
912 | 90.2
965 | 92.1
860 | 81.2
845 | 100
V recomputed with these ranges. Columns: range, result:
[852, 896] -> 68.9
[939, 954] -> 75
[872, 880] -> 89.9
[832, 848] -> 92.3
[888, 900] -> 75.2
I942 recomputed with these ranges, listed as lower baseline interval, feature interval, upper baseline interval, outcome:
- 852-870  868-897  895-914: -0.06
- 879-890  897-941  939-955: 0.13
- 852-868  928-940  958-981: 0.35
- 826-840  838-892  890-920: 0.08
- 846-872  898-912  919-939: -0.14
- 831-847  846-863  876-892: 0.10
